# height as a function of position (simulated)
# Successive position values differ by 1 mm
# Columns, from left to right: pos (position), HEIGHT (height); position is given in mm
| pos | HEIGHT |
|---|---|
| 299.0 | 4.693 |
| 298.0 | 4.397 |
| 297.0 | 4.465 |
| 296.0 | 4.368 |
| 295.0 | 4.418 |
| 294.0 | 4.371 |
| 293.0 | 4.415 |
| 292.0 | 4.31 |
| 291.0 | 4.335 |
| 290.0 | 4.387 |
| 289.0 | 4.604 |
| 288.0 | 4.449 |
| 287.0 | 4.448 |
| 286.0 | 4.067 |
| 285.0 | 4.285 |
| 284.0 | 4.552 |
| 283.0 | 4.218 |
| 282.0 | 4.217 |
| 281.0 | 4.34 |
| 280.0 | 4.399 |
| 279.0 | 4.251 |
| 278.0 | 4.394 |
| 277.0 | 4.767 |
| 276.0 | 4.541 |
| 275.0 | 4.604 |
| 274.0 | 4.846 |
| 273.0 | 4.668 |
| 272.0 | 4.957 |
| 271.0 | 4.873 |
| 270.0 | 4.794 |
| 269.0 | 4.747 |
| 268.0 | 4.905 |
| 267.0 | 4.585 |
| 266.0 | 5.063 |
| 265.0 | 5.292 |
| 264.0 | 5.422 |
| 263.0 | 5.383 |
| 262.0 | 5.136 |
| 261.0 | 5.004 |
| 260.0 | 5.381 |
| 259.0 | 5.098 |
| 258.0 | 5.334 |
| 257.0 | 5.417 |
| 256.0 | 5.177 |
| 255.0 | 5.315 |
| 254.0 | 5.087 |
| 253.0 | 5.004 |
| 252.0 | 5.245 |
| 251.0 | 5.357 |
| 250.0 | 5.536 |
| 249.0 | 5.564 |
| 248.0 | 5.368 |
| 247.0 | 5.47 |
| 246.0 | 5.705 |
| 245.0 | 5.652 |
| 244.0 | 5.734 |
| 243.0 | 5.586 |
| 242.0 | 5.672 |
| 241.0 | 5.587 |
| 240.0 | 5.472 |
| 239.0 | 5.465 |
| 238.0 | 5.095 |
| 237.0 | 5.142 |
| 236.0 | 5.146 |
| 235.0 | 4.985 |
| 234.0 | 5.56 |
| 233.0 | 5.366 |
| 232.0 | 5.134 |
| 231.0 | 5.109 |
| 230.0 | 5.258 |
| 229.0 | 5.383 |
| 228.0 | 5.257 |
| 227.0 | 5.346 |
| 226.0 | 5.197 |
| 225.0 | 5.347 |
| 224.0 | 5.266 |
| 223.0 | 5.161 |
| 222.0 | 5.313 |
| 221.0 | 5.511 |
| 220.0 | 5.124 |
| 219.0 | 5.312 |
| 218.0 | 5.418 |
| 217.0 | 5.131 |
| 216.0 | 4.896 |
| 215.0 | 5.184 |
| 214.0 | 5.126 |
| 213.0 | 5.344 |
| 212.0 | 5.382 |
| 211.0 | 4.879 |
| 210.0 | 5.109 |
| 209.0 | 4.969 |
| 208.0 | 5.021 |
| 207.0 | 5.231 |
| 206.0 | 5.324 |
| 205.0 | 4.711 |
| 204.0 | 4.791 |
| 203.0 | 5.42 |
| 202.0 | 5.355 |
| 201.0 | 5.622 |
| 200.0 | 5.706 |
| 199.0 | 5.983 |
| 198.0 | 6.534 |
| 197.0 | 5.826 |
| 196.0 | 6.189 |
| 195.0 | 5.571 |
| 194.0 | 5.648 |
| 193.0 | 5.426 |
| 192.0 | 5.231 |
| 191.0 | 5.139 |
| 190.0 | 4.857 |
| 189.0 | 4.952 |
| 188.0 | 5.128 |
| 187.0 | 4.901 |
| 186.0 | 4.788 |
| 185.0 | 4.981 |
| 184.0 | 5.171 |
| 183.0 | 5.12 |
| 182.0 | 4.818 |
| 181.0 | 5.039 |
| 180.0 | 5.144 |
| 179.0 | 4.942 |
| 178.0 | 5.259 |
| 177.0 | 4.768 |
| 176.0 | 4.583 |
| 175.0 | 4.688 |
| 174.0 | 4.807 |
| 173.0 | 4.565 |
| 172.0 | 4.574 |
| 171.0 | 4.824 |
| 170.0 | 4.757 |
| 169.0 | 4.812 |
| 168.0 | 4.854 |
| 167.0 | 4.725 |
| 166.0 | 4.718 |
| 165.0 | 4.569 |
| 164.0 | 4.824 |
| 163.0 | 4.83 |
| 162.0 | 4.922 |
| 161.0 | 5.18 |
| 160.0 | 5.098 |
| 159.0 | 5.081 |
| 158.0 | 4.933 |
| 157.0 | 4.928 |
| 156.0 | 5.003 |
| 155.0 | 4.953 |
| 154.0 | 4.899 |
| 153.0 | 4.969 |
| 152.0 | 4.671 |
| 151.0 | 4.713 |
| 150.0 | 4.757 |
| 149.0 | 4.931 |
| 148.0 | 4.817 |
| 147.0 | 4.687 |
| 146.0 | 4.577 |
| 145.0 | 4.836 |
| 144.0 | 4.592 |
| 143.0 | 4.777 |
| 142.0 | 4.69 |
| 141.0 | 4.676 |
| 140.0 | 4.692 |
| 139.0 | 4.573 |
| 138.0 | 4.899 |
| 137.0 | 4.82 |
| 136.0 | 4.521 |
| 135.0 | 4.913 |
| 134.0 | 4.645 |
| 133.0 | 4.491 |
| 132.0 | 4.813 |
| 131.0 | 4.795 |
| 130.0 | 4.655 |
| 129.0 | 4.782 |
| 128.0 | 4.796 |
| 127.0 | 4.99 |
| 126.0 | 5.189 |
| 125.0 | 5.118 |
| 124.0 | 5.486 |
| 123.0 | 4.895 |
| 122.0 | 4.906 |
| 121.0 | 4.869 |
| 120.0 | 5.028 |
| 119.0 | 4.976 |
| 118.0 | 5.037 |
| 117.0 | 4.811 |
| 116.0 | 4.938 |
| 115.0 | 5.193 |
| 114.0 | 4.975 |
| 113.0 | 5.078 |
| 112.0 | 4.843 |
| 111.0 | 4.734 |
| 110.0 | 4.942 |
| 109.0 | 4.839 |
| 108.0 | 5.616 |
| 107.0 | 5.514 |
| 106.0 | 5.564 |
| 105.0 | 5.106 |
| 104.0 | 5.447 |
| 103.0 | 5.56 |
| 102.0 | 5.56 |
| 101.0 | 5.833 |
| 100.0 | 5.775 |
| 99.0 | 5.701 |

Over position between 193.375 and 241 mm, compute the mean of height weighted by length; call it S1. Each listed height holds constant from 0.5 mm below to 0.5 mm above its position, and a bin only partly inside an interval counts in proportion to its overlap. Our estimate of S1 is 5.33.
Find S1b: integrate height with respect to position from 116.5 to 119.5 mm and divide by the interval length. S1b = 4.94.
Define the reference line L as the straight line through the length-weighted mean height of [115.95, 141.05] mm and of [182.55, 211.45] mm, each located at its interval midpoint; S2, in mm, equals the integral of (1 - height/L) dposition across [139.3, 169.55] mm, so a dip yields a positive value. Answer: 1.2 mm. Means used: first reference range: 4.86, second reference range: 5.3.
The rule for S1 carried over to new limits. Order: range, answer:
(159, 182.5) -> 4.84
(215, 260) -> 5.32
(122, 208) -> 4.98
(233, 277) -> 5.21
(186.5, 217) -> 5.31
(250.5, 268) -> 5.19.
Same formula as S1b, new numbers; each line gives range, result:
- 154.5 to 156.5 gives 4.98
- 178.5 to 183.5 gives 5.01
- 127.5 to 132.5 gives 4.77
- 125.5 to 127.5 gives 5.09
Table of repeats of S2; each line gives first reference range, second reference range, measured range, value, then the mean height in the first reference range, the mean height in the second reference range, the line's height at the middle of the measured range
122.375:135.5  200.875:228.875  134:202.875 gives 0.6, 4.89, 5.2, 5.03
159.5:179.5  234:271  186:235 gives -2.5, 4.81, 5.27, 5.04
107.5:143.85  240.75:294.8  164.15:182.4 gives 0.4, 4.89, 4.92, 4.9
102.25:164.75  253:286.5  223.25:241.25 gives -1.6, 4.93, 4.82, 4.85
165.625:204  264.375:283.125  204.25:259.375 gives -4.4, 5.14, 4.67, 4.89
